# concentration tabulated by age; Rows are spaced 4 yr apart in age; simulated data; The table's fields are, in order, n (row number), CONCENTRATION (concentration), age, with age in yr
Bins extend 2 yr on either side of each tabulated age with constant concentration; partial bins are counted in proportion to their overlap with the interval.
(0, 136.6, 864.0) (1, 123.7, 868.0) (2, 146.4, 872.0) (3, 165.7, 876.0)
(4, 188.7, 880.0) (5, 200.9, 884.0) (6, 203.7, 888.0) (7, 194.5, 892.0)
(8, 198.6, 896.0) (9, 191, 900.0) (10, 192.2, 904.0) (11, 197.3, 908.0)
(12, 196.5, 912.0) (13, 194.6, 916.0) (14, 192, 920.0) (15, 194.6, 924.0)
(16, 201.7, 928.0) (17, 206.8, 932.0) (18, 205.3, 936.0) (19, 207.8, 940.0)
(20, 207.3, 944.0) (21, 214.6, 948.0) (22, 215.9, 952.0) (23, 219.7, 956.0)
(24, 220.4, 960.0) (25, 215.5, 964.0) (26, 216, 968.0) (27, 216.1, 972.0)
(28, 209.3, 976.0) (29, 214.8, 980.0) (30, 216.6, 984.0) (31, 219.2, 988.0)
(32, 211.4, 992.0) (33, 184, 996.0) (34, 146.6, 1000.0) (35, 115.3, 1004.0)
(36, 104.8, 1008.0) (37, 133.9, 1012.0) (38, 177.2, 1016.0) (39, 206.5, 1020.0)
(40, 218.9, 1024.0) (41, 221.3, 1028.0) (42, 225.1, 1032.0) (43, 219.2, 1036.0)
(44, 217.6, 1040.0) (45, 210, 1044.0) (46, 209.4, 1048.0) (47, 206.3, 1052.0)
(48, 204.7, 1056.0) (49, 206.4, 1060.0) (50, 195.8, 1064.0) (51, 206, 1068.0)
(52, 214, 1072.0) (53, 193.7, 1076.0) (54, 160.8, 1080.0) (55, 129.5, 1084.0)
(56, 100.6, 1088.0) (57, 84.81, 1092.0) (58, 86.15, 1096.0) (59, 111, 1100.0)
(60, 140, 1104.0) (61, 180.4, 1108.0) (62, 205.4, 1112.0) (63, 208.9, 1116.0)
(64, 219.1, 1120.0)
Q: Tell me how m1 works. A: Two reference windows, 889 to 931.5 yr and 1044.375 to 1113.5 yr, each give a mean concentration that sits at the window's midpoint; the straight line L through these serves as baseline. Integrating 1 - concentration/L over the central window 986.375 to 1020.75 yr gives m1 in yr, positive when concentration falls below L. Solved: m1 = 3.0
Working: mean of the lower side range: 196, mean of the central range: 165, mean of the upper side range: 167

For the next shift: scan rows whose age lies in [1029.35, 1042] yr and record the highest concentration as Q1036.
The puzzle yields 225.1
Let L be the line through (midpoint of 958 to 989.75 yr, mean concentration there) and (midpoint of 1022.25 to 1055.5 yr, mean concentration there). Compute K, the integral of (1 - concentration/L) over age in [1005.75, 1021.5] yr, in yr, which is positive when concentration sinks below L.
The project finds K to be 4.5 yr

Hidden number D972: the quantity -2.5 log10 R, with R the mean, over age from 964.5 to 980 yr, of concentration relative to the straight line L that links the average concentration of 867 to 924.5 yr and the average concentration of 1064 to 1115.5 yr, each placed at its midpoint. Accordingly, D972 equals -0.227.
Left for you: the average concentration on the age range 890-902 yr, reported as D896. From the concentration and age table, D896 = 195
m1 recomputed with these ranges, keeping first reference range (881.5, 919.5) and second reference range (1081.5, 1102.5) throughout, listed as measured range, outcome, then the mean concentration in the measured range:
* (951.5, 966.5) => -4.4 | 218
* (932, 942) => -1.5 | 207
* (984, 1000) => -4.8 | 199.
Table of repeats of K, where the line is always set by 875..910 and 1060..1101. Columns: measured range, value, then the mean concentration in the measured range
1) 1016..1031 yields -4.3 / 211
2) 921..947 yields -2.8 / 204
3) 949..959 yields -2.1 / 218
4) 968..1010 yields -3.1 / 185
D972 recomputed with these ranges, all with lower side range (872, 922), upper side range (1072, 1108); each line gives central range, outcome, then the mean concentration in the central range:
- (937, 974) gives -0.23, 215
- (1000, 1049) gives -0.22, 186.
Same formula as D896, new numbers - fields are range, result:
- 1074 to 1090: 146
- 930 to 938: 206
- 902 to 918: 195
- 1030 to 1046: 218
